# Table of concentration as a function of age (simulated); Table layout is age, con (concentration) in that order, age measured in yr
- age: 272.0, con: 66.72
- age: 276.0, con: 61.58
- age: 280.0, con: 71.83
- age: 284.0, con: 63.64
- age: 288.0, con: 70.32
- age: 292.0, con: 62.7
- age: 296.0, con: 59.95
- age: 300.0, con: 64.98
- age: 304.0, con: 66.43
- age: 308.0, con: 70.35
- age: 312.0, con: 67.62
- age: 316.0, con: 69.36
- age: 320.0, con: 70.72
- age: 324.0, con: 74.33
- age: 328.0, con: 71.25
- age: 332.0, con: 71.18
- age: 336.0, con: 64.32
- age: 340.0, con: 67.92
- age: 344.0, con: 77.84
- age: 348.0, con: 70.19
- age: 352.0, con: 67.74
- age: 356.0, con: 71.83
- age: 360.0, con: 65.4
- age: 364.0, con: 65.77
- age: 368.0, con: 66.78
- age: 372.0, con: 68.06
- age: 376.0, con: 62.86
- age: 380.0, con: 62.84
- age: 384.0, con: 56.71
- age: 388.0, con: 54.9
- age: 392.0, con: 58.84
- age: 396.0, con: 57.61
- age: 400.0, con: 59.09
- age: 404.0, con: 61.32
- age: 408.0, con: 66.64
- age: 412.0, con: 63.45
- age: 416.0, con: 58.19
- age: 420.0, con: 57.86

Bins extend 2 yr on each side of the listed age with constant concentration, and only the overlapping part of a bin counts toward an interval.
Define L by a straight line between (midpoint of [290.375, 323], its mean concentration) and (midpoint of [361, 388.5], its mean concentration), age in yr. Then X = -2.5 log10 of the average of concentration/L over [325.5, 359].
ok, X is -0.09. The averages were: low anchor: 66.8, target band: 70.2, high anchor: 63.1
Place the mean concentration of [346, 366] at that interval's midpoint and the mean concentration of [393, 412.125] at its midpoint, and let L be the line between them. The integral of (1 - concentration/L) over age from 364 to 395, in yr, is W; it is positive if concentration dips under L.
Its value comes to 1.5 yr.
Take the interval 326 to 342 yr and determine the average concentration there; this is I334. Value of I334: 68.7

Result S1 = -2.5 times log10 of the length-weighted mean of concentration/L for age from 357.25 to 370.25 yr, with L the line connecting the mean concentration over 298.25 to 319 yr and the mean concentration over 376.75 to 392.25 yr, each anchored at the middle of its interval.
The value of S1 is -0.09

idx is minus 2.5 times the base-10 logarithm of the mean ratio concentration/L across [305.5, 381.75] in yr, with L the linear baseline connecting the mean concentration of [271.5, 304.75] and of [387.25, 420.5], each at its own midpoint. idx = -0.10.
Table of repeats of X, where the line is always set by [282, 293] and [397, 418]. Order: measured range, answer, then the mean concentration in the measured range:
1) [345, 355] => -0.106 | 70.1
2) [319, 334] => -0.120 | 71.9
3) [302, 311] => -0.052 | 68.3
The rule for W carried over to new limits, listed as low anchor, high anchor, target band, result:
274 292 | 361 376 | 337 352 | -1.0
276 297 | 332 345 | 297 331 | -0.7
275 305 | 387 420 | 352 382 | -2.2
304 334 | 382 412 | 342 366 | -1.5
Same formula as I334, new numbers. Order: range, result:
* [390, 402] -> 58.5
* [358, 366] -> 65.6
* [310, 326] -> 70.5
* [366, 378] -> 65.9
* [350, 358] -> 69.8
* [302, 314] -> 68.1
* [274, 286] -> 65.7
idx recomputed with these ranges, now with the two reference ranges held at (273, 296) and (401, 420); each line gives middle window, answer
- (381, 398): 0.09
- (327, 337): -0.08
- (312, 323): -0.09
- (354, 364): -0.08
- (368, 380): -0.04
